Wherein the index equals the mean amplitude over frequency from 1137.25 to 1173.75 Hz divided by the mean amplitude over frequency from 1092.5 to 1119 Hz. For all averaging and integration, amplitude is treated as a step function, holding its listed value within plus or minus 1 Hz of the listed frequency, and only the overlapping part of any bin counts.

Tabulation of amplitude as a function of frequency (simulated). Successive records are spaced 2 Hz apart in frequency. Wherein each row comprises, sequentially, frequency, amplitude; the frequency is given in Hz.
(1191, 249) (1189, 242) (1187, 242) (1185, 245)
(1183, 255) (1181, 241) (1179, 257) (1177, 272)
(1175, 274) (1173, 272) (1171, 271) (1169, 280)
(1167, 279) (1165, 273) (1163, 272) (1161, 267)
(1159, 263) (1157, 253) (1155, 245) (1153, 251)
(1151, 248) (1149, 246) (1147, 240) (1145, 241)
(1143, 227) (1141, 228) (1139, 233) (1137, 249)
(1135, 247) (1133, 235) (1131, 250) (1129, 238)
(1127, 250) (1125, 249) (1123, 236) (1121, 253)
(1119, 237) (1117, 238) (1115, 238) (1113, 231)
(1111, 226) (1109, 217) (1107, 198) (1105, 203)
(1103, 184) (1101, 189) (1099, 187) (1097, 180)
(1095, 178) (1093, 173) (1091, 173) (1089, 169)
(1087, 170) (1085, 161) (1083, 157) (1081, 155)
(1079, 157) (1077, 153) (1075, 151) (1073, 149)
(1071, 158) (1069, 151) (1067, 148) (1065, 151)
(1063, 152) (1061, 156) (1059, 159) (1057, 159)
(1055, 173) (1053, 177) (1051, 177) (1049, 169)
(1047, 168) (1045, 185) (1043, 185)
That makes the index 1.24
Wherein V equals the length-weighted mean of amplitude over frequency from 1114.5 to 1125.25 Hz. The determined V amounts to 242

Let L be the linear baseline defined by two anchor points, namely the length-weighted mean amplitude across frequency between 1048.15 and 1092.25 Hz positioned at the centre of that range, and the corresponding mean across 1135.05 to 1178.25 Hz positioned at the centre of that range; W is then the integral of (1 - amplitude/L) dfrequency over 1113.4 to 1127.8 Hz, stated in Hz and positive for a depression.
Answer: -1.7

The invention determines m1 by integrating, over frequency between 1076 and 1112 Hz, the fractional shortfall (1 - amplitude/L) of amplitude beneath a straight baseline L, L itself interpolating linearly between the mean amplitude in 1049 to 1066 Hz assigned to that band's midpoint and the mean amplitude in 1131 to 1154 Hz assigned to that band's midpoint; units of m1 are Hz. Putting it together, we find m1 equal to 3.2 Hz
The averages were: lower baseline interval 163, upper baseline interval 241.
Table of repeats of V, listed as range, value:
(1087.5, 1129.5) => 211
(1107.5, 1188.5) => 249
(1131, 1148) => 238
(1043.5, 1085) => 161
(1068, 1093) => 159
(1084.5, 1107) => 180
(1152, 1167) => 262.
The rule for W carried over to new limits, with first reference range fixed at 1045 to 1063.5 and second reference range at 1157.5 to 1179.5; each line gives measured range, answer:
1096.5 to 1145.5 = 0.2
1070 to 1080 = 1.7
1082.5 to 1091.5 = 1.4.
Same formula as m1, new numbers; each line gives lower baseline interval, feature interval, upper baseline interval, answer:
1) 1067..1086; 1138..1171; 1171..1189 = -3.0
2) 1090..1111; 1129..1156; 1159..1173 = 0.1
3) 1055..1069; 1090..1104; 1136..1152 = 0.8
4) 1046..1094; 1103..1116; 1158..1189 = -1.0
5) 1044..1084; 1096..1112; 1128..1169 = 0.4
